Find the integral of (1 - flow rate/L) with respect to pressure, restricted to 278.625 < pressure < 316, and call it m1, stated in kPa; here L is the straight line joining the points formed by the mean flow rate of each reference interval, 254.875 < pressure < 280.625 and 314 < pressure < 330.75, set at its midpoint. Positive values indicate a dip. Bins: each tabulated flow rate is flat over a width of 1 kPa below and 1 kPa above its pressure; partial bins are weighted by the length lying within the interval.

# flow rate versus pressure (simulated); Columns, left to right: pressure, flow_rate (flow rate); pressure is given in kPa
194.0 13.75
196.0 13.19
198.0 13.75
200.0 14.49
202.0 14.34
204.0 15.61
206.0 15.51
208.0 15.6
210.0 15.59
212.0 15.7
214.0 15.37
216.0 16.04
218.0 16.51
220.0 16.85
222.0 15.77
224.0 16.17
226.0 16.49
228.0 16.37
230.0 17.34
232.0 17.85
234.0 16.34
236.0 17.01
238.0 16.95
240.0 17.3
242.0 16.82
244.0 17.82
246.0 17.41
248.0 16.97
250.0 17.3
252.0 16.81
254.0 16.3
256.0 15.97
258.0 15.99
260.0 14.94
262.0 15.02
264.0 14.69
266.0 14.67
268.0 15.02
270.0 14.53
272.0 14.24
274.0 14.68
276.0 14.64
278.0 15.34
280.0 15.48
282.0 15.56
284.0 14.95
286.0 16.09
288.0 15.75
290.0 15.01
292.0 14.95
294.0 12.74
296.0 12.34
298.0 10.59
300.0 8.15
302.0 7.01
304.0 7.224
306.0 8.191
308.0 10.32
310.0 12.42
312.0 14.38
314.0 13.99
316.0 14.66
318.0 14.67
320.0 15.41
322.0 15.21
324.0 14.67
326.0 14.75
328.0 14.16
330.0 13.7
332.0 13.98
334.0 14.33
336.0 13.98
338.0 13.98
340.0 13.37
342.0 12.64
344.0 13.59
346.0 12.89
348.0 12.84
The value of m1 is 5.6 kPa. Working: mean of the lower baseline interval 15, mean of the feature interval 12.6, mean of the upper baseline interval 14.6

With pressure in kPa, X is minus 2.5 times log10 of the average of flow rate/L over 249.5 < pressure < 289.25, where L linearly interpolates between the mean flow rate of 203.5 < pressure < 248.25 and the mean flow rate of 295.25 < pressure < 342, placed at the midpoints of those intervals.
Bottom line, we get -0.05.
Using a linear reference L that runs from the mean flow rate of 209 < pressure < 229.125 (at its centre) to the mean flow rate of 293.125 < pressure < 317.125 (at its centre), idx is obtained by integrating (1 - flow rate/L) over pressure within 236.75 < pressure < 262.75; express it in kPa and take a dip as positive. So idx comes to -4.2 kPa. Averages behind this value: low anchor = 16.1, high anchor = 11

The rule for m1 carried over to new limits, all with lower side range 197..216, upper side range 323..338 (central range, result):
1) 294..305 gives 3.85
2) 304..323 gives 1.85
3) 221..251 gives -4.02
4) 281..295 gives -0.46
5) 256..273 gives -0.27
